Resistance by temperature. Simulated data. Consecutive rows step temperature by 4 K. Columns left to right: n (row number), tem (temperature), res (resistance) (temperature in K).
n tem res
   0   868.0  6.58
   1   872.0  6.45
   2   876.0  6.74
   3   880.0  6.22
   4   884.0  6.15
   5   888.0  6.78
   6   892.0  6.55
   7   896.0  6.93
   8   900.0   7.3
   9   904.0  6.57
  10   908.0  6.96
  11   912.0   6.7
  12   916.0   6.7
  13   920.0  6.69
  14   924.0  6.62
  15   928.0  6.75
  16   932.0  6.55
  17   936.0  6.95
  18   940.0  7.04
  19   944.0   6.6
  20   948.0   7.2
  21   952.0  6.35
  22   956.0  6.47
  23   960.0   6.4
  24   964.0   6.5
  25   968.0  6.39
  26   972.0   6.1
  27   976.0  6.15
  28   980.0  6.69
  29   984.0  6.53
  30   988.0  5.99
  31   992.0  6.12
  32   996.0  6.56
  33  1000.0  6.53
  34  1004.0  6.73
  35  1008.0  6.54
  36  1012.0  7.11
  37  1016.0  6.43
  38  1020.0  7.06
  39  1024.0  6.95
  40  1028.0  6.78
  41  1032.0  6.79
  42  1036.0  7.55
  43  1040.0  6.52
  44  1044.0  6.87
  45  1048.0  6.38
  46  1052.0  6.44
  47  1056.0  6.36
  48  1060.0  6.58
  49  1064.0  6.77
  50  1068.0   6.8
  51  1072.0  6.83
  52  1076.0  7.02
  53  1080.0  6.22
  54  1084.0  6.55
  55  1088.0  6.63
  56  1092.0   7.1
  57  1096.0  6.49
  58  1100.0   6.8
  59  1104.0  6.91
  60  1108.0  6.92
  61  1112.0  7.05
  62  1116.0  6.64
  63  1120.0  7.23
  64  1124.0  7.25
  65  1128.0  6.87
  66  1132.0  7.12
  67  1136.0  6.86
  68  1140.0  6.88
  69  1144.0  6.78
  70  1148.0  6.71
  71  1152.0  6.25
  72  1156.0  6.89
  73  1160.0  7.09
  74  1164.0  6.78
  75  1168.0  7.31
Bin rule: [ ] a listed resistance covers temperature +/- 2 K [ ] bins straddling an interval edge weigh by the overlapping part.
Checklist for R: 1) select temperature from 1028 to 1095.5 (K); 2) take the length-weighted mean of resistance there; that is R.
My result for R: 6.71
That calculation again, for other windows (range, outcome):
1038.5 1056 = 6.53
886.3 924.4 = 6.79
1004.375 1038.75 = 6.88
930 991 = 6.52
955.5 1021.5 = 6.48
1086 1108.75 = 6.8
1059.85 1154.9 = 6.81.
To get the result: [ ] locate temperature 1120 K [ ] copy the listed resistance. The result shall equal 7.23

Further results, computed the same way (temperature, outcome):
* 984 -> 6.53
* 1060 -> 6.58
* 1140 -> 6.88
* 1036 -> 7.55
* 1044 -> 6.87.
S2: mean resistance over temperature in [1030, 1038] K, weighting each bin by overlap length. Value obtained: 7.17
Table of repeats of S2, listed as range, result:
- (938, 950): 6.95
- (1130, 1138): 6.99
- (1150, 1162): 6.74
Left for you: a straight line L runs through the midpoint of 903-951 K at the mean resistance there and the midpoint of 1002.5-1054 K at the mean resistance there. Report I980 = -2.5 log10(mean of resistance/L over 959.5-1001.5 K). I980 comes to 0.07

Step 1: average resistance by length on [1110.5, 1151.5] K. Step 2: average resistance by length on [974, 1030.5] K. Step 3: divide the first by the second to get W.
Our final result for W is 1.05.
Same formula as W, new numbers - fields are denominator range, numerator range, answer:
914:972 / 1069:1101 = 1.01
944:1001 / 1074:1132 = 1.06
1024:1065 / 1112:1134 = 1.05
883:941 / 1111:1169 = 1.02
